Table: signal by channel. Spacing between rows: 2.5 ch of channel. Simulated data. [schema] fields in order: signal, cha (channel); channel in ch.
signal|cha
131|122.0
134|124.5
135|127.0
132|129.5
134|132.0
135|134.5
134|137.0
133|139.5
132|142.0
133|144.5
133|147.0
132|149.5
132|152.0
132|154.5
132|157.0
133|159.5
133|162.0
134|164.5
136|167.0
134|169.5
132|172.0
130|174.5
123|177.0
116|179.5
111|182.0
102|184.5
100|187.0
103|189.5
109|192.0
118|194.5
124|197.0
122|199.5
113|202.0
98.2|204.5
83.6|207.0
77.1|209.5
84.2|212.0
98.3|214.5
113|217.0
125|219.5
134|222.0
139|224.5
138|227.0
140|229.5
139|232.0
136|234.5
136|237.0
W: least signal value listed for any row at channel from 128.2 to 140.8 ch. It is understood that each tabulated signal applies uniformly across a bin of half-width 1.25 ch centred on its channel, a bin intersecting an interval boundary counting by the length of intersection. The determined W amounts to 132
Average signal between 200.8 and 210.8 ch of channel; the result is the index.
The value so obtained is 92.8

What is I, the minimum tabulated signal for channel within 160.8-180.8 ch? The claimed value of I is 116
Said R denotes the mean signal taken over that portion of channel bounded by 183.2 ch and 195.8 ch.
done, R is 106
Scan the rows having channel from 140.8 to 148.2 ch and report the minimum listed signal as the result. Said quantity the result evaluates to 132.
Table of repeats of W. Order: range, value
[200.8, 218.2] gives 77.1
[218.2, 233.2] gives 125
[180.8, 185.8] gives 102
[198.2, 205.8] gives 98.2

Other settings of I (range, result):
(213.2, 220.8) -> 98.3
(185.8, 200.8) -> 100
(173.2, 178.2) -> 123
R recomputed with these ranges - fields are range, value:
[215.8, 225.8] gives 128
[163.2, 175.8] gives 133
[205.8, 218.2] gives 91.2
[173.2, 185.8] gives 116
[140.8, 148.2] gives 133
